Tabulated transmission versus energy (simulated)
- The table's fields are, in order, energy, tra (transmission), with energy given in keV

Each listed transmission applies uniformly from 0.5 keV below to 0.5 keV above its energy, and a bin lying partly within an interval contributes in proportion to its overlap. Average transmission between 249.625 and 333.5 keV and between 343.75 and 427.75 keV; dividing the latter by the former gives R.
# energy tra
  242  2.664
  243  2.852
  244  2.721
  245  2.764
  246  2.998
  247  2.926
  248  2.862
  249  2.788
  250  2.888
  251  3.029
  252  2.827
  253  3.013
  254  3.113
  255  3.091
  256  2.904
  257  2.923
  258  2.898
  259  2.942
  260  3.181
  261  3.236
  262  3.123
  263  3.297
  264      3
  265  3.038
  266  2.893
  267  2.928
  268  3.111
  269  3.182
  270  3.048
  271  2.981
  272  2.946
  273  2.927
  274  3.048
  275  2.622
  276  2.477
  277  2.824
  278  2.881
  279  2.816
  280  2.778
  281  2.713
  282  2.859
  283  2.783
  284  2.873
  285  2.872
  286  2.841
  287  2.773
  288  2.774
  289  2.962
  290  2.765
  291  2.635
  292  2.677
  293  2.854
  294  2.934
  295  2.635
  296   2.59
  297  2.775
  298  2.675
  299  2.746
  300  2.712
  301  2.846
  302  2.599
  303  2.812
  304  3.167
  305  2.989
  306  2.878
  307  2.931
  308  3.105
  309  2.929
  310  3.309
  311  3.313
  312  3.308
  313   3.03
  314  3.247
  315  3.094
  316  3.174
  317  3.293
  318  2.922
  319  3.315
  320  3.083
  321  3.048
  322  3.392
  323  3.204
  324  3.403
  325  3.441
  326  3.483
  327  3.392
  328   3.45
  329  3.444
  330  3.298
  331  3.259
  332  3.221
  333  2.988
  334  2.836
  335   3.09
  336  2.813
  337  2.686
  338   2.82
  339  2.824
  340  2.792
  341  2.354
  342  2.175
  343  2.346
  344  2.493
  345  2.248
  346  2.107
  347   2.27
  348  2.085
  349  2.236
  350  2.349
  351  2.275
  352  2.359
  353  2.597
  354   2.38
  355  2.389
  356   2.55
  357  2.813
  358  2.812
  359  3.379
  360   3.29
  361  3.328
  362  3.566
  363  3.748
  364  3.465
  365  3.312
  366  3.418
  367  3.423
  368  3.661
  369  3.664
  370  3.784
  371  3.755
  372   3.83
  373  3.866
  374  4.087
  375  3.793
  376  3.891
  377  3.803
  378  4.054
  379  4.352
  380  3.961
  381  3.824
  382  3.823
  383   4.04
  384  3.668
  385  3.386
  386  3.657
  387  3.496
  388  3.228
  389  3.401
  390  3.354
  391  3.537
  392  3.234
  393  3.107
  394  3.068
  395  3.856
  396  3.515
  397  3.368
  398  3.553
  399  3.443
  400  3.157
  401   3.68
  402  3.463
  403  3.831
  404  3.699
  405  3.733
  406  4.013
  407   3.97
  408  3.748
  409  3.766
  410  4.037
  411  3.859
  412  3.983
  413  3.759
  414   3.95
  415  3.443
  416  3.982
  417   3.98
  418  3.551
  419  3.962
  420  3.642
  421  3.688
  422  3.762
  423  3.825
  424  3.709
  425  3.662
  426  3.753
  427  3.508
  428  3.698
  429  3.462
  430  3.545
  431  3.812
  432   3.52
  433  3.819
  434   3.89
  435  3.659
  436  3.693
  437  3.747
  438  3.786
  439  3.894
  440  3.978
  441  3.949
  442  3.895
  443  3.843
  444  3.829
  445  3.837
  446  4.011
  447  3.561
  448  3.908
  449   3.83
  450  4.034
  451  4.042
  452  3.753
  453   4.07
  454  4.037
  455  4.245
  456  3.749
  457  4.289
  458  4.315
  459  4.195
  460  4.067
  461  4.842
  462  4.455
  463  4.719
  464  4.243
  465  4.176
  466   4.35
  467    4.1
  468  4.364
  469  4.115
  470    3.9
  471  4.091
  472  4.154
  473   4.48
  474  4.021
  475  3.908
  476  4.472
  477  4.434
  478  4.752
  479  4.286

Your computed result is 1.15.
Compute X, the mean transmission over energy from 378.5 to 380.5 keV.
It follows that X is 4.16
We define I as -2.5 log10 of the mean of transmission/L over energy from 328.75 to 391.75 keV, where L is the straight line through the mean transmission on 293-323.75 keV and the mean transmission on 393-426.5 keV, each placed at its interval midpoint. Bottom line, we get 0.07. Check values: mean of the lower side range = 3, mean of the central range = 3.17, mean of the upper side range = 3.7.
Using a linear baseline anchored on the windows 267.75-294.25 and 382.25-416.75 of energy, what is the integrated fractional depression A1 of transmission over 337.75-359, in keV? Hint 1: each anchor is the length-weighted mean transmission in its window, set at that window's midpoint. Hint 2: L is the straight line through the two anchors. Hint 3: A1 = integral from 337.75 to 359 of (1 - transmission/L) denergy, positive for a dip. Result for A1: 5.4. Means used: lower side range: 2.85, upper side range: 3.62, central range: 2.46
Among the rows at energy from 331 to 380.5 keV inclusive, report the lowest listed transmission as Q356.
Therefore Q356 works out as 2.085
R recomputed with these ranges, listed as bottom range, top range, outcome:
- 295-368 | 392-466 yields 1.30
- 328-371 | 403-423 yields 1.32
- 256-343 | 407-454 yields 1.28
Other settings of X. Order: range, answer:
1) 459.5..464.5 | 4.47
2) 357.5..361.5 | 3.2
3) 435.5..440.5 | 3.82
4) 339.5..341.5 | 2.57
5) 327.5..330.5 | 3.4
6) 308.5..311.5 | 3.18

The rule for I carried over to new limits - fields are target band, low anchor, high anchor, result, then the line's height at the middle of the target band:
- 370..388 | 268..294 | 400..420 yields -0.08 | 3.56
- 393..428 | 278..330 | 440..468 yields 0.02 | 3.77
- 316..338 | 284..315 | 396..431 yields -0.03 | 3.09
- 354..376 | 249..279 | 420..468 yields 0.03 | 3.51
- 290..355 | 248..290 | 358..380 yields 0.16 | 3.33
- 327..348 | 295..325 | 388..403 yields 0.14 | 3.16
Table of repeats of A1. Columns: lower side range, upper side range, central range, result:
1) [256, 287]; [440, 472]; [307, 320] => 0.2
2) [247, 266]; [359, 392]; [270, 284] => 1.3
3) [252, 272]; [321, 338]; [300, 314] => 0.6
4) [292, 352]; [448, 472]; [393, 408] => 0.1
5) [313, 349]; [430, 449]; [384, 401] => 0.1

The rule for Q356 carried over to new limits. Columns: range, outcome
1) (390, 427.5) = 3.068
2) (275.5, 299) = 2.477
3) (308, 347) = 2.107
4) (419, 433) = 3.462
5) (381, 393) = 3.107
